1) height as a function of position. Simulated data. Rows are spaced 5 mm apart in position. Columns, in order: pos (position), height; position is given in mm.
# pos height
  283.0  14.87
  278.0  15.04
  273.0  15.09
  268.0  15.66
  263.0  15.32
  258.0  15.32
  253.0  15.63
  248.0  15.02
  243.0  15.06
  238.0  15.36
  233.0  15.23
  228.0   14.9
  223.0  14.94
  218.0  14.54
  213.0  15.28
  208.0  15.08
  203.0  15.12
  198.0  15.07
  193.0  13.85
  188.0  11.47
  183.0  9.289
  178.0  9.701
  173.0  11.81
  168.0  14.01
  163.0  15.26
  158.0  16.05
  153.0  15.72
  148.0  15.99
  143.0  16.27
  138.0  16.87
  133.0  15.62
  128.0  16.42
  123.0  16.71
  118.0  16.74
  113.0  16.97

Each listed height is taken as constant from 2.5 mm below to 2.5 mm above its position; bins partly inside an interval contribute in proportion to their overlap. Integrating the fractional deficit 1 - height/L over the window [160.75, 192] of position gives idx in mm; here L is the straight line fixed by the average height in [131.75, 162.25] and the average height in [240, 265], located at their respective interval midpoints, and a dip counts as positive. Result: 7.6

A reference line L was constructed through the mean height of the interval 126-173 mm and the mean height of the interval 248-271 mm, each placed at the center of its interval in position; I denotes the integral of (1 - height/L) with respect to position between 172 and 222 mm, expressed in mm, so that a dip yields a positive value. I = 7.4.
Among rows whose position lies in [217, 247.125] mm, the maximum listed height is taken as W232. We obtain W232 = 15.36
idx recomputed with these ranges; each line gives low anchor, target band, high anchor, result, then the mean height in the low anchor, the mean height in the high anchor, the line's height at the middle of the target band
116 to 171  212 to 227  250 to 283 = 0.6 mm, 15.9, 15.3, 15.5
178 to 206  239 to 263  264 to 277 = -1.0 mm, 12.7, 15.3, 14.7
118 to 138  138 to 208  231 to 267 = 8.8 mm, 16.4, 15.3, 16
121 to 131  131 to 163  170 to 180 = -4.5 mm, 16.5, 11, 14.1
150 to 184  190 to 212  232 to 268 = -0.9 mm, 13.3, 15.3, 14.1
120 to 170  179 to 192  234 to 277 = 4.1 mm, 15.9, 15.3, 15.7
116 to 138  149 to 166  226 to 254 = 0.5 mm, 16.4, 15.2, 16.1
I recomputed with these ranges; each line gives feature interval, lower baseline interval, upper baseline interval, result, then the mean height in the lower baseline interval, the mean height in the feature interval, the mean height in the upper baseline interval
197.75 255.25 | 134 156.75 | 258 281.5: 1.8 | 16.2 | 15.1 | 15.3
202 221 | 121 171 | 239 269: 0.7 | 15.8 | 15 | 15.3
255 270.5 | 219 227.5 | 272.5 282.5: -0.5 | 14.9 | 15.4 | 15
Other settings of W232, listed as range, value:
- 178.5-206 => 15.12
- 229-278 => 15.66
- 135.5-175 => 16.87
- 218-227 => 14.94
